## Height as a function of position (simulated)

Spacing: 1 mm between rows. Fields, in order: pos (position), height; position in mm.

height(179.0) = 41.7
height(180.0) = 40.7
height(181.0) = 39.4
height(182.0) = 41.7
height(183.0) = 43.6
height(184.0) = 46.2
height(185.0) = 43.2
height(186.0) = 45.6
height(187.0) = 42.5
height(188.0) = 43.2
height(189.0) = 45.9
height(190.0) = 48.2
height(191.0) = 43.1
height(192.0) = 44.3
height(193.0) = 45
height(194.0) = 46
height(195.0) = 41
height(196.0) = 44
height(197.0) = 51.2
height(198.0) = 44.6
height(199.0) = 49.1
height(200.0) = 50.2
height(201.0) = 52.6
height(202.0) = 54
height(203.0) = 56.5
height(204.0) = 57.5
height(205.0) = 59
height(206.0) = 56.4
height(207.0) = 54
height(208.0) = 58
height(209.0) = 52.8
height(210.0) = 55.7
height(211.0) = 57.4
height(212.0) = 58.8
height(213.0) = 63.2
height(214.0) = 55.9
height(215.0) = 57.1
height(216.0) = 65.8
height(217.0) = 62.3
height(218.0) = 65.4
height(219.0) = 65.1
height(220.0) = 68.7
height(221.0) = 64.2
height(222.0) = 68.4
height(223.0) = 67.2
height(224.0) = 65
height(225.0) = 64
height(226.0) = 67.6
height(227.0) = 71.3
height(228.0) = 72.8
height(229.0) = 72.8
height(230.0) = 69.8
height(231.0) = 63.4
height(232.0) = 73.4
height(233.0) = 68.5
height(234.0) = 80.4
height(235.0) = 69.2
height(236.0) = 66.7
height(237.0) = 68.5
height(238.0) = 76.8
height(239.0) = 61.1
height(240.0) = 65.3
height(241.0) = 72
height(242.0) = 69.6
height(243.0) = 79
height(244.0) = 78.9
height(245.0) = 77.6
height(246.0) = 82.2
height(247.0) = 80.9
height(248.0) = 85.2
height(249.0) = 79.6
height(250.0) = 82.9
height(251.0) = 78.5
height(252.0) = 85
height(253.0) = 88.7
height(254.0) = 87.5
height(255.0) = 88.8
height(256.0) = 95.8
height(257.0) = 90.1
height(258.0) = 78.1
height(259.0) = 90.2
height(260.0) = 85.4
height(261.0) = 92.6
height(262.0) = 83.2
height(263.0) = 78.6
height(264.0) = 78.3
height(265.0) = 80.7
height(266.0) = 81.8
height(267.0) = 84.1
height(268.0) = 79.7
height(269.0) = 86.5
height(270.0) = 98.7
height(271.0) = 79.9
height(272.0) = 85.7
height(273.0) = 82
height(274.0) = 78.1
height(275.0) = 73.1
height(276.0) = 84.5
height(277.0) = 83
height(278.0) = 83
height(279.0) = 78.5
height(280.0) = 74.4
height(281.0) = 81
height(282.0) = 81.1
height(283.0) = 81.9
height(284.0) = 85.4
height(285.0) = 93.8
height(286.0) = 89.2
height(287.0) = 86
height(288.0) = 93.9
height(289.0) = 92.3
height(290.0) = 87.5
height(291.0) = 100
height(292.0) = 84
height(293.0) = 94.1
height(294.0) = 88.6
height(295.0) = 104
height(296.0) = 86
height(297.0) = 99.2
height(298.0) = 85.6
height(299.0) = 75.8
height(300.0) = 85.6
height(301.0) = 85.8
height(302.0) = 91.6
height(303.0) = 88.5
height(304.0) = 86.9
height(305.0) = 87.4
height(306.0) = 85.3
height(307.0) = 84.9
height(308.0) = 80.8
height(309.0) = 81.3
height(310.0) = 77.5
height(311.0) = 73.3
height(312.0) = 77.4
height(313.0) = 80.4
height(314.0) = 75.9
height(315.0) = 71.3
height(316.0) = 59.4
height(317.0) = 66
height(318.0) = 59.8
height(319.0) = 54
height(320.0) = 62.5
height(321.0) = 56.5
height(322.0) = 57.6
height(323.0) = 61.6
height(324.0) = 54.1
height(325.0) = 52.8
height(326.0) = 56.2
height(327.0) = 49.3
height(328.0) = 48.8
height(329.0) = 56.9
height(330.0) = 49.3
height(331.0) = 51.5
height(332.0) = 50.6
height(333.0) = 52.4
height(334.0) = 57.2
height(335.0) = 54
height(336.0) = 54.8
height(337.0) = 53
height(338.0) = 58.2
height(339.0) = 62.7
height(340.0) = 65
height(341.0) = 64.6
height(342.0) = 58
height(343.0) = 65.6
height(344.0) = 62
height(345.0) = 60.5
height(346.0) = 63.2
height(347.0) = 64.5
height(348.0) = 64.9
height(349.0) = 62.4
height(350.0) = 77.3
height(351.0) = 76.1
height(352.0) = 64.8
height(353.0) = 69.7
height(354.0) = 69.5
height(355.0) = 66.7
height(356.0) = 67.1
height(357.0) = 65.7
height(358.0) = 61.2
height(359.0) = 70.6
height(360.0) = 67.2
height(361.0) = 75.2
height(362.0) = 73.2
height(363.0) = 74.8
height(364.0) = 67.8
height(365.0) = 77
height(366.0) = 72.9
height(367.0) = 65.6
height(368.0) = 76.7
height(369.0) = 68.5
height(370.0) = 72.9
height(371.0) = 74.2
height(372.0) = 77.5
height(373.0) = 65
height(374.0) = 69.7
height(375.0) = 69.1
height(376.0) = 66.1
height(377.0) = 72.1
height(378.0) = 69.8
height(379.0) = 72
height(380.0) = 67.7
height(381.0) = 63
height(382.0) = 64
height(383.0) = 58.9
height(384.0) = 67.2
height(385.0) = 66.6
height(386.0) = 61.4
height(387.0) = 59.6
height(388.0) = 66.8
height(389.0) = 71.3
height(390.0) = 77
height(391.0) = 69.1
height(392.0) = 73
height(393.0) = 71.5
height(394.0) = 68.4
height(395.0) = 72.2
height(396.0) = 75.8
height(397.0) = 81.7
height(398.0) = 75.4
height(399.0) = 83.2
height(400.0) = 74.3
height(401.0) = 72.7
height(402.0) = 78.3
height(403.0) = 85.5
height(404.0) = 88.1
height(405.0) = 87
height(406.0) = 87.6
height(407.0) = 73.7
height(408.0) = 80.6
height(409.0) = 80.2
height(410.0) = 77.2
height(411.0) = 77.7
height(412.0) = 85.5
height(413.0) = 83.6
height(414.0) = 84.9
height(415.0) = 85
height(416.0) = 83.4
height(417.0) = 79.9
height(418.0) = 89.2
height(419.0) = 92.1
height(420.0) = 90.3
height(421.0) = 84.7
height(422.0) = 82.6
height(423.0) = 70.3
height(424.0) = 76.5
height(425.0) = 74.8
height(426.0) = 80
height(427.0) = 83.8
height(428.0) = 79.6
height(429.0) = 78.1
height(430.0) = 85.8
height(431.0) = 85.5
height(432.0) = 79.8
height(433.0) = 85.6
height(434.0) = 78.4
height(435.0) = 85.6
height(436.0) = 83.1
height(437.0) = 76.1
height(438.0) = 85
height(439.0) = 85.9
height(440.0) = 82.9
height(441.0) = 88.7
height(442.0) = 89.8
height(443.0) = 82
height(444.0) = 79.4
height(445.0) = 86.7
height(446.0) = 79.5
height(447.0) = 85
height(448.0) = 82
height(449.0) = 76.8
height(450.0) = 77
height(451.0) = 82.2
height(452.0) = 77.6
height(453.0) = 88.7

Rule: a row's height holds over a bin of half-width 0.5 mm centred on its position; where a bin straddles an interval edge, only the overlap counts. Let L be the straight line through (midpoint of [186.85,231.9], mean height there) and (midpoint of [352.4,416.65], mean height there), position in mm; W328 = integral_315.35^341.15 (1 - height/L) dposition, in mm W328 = 4.4 mm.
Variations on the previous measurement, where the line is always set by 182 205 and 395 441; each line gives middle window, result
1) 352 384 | 2.0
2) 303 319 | -2.7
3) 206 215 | -1.3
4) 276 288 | -4.5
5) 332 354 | 2.5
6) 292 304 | -4.9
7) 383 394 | 1.3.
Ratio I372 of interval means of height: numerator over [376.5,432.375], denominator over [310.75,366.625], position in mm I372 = 1.22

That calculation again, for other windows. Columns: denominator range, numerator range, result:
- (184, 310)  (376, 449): 1.07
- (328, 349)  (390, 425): 1.37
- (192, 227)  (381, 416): 1.32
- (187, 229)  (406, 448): 1.46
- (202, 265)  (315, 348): 0.81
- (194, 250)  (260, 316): 1.31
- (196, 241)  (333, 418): 1.14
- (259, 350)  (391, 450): 1.09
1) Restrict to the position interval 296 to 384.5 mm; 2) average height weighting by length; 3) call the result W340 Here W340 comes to 68.1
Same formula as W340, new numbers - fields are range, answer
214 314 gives 79.9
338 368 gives 67.4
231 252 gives 74.8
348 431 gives 74.5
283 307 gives 89.2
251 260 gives 87.3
